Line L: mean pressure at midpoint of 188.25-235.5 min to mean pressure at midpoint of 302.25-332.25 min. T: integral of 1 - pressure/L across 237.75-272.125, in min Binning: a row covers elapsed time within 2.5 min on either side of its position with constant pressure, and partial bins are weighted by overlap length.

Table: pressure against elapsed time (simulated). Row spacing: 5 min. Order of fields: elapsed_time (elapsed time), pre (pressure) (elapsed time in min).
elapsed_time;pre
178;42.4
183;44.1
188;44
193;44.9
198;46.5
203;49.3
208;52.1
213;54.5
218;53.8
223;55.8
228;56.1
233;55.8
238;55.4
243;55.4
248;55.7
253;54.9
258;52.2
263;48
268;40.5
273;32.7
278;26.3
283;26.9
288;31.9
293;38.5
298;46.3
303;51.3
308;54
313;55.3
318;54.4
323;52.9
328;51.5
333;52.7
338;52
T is 1.2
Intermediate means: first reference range 51.7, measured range 50.6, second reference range 53.3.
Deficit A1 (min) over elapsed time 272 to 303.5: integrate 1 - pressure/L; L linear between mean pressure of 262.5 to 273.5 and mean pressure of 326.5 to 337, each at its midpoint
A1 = 6.3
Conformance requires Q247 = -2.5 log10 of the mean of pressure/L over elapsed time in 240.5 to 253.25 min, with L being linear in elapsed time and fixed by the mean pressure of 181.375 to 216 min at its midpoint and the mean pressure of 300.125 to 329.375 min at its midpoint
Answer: -0.107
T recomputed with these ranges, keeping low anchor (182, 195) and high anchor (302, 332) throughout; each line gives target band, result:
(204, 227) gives -3.8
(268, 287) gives 7.5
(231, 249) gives -2.9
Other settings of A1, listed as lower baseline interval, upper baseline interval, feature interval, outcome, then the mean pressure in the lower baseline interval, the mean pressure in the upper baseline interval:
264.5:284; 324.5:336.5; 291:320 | -4.26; 32.8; 52.2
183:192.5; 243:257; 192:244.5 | -3.55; 44.2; 55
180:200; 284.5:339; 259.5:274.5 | 1.75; 44.8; 48.7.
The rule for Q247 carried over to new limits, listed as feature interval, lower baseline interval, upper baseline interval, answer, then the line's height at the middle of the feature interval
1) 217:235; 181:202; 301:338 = -0.17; 47.3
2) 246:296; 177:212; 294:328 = 0.22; 50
